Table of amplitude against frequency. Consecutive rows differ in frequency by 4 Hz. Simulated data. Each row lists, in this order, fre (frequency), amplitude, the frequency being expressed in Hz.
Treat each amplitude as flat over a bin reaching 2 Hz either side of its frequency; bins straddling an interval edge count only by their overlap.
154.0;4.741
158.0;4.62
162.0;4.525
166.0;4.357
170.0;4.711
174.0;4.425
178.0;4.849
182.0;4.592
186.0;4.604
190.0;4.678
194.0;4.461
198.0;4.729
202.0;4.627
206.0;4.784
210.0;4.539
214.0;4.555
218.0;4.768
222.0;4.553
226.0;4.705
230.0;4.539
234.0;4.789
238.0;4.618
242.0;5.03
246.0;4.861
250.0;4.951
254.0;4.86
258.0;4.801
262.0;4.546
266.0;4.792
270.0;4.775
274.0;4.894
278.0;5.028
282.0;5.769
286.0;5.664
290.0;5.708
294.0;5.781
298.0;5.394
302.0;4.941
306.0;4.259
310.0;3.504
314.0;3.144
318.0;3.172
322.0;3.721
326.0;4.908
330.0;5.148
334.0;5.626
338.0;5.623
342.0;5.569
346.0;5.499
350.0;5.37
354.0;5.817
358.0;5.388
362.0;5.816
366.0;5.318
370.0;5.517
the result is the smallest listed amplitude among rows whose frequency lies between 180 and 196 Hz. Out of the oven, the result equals 4.461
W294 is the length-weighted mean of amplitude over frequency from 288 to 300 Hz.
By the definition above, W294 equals 5.63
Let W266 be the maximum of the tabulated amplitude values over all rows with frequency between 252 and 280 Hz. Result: 5.028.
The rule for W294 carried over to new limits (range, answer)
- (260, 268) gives 4.67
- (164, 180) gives 4.59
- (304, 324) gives 3.56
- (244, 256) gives 4.89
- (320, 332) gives 4.59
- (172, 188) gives 4.62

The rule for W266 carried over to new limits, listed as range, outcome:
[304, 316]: 4.259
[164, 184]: 4.849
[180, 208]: 4.784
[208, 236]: 4.789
